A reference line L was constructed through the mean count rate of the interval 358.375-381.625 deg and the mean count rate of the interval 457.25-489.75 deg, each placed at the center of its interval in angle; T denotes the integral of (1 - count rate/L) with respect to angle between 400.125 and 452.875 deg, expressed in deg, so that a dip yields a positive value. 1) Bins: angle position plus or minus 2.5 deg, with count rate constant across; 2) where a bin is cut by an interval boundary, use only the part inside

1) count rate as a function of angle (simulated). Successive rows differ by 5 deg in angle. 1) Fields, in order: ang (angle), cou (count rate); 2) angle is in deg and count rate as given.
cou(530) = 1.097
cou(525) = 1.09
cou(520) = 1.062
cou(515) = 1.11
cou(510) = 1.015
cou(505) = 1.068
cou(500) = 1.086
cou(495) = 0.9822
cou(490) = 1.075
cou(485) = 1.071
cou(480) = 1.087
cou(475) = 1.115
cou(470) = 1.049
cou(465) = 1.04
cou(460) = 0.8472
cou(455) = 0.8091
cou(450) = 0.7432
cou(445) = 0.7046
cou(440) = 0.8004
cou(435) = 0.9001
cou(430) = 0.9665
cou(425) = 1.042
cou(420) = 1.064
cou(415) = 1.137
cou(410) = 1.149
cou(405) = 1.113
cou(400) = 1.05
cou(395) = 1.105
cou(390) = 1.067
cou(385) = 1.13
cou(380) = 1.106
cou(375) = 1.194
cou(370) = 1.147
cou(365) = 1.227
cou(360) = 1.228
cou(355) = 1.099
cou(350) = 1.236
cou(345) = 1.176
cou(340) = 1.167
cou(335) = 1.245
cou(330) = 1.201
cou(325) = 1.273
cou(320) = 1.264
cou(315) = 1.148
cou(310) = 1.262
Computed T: 6.7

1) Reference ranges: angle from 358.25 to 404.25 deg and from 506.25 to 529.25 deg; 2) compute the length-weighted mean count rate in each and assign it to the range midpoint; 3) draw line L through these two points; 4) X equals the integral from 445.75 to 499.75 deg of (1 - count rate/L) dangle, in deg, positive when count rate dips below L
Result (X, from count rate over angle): 5.7 deg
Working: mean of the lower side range 1.14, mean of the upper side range 1.07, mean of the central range 0.977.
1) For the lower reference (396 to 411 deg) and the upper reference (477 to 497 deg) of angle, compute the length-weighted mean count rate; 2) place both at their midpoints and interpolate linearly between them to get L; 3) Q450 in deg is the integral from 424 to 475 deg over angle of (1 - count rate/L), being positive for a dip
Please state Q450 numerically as 8.5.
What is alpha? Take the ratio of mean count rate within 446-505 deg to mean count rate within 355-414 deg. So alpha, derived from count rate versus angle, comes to 0.87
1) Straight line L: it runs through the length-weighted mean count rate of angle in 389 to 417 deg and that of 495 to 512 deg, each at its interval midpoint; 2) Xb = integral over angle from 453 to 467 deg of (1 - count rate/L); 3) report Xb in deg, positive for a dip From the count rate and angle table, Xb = 2.3 deg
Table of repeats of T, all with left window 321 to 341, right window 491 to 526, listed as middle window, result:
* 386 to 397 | 0.75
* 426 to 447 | 4.99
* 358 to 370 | -0.14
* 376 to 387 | 0.49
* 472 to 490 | -0.05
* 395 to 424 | 1.35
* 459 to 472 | 1.28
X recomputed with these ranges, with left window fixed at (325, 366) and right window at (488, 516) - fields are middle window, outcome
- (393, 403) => 0.6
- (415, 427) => 0.6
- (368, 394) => 0.9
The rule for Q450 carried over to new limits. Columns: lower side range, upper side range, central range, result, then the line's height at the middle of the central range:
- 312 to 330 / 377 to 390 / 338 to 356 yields 0.04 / 1.18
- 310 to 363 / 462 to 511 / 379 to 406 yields 1.35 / 1.15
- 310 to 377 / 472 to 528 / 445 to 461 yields 4.74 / 1.11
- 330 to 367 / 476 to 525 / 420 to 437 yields 2.14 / 1.13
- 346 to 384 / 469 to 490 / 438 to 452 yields 4.57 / 1.11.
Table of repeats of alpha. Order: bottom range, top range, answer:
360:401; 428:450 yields 0.73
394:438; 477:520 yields 1.01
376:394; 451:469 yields 0.81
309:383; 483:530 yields 0.89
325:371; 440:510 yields 0.81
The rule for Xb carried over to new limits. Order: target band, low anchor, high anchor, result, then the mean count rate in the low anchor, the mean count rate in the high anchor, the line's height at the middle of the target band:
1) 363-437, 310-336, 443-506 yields 0.5 deg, 1.23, 0.975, 1.1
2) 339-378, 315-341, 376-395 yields -0.7 deg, 1.23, 1.11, 1.16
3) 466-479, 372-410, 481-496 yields -0.2 deg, 1.11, 1.05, 1.06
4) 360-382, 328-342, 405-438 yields -0.7 deg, 1.21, 1.04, 1.14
